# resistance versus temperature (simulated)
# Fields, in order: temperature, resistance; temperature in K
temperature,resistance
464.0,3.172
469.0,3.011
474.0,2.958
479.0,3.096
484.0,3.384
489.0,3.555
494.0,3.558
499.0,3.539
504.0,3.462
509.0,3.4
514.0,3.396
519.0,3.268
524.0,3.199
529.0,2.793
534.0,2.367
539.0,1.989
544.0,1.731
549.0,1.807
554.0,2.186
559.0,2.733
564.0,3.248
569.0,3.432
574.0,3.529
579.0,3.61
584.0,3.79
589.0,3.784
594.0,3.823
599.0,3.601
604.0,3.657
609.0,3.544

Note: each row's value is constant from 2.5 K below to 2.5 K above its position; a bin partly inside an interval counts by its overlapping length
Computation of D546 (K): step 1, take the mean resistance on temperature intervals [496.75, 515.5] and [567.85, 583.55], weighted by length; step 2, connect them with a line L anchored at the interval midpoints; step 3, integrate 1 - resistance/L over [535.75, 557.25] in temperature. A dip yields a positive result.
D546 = 9.5 K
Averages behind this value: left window 3.45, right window 3.57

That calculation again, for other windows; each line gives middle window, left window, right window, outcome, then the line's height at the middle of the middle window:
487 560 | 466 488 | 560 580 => 8.77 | 3.27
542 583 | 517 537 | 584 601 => 6.64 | 3.35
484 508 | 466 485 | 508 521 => -2.06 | 3.23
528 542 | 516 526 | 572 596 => 4.30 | 3.35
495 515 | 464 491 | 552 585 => -1.66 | 3.2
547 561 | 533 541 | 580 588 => 2.59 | 2.73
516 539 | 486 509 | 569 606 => 4.81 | 3.56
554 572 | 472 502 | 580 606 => 3.01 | 3.62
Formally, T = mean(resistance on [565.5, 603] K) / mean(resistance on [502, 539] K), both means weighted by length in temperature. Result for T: 1.20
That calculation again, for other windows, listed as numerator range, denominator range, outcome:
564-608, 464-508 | 1.09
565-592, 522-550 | 1.55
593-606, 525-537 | 1.40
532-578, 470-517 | 0.77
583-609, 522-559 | 1.60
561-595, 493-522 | 1.04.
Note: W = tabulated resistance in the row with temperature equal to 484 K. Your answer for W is 3.384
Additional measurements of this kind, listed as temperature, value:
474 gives 2.958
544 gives 1.731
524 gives 3.199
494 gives 3.558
